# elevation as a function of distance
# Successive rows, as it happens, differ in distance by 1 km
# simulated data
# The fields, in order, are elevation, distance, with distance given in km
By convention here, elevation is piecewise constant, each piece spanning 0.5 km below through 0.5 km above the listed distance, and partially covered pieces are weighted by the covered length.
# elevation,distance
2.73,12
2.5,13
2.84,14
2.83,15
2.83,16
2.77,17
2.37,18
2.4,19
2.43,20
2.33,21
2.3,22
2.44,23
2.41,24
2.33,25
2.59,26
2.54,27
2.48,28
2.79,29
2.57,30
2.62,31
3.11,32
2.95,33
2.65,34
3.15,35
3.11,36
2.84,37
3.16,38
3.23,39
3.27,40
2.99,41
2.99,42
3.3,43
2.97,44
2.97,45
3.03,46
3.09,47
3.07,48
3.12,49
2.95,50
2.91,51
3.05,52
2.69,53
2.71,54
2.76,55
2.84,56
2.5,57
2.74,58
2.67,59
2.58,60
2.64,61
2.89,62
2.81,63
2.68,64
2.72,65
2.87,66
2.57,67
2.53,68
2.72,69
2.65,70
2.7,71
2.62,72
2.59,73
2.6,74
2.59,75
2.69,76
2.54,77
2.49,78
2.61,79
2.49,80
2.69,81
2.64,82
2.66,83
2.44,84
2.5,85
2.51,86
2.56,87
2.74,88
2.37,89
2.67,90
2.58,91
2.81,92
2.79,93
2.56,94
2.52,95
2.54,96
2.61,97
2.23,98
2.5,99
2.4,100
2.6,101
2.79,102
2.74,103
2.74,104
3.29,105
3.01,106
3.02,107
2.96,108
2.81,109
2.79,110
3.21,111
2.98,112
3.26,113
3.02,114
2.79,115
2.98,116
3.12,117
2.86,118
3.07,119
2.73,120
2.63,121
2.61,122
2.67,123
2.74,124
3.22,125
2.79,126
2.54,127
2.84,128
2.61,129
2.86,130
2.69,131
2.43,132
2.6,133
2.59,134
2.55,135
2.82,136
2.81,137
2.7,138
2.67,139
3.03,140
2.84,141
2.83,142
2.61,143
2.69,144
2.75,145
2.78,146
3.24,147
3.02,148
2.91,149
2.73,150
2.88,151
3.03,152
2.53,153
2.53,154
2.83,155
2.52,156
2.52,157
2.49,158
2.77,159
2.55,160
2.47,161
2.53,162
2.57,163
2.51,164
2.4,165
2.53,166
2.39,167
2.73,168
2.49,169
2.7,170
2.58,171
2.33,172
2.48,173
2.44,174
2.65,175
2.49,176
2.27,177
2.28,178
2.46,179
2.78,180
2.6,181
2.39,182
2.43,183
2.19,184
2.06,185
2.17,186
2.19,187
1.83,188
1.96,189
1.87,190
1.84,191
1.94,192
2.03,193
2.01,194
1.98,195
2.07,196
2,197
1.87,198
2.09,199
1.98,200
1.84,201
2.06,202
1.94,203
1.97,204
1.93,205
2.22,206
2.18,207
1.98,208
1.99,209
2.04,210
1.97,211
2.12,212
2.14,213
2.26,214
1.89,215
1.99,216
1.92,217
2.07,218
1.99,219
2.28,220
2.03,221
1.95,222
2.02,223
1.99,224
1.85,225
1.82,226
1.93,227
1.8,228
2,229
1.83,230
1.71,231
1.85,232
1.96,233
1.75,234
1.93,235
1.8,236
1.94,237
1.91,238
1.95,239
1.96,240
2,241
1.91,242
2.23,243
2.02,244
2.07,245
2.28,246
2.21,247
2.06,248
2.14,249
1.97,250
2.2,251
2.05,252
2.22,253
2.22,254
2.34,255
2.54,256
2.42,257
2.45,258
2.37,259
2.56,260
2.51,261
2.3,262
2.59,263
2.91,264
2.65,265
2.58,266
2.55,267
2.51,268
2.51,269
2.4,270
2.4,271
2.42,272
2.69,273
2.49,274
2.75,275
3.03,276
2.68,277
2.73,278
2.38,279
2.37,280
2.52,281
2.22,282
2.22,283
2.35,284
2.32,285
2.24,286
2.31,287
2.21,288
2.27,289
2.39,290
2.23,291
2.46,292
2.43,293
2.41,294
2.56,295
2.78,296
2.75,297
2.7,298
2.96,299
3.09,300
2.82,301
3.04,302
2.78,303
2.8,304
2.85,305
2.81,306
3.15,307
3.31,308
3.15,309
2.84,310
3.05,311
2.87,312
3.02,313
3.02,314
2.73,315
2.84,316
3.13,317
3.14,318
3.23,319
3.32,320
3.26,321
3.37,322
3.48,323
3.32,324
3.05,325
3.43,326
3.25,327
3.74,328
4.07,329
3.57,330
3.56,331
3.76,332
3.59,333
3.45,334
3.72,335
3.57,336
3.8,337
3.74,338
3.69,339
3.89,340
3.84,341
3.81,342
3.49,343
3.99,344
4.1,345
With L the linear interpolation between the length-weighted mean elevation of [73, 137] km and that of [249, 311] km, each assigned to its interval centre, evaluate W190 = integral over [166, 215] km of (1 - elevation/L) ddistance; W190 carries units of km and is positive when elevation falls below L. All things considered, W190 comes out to 8.3 km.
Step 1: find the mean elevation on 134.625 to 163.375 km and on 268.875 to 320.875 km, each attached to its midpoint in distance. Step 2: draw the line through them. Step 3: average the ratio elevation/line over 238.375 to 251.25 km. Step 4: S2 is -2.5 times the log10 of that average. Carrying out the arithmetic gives 0.292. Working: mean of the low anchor 2.73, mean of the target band 2.07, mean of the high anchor 2.7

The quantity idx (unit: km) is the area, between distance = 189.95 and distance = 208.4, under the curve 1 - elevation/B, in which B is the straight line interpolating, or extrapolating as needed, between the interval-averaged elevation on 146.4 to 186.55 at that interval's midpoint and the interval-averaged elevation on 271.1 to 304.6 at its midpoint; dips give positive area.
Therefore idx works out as 4.1 km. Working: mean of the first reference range 2.56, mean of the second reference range 2.56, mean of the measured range 1.99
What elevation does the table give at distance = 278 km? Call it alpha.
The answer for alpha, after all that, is 2.73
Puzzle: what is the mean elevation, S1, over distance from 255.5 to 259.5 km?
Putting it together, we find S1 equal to 2.45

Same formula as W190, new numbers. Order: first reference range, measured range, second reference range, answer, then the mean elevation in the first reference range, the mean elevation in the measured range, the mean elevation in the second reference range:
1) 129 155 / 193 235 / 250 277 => 9.93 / 2.76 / 1.98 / 2.48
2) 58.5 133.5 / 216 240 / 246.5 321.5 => 6.49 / 2.71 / 1.93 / 2.61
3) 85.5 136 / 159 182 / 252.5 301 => 1.28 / 2.75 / 2.51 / 2.5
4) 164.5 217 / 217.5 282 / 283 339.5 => 9.39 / 2.19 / 2.23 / 3.02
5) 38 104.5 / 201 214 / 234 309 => 2.48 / 2.72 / 2.05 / 2.44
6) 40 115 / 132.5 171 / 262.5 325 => 0.85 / 2.75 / 2.69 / 2.73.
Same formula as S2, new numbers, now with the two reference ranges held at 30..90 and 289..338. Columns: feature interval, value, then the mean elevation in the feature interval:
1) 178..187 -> 0.23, 2.37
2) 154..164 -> 0.13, 2.58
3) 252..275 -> 0.22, 2.48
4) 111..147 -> 0.02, 2.8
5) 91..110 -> 0.04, 2.72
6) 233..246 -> 0.46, 1.97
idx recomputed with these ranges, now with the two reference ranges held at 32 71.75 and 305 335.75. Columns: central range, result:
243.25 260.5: 5.0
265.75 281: 3.0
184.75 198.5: 4.9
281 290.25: 2.7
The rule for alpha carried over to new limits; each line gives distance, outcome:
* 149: 2.91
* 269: 2.51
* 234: 1.75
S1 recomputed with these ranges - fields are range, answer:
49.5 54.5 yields 2.86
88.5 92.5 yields 2.61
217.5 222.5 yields 2.06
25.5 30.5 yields 2.59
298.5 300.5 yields 3.02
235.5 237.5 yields 1.87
